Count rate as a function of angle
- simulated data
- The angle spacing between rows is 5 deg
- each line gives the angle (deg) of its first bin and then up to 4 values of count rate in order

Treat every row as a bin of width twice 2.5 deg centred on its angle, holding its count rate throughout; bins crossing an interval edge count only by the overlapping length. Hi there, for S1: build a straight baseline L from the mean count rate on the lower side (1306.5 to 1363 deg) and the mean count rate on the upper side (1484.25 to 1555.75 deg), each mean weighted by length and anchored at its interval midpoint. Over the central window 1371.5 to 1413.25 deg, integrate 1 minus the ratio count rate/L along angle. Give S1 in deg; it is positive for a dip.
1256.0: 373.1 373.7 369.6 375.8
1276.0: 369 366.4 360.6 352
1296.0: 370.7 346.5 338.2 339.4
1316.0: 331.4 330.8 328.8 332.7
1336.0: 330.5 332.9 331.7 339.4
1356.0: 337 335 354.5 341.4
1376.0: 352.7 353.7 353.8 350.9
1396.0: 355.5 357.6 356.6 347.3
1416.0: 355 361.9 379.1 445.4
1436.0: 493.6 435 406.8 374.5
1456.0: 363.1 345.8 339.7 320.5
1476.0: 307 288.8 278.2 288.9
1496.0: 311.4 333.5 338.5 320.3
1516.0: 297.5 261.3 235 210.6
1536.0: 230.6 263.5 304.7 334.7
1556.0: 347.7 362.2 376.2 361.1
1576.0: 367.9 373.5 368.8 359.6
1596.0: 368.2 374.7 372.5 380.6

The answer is -4.4 deg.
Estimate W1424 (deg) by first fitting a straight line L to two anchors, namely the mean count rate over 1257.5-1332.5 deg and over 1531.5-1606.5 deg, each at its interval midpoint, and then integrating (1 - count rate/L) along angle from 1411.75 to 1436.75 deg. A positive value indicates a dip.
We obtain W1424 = -3.6 deg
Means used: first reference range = 353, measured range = 397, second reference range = 340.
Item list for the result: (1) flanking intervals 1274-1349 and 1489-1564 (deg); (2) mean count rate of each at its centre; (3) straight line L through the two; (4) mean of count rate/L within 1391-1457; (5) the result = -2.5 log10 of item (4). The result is -0.21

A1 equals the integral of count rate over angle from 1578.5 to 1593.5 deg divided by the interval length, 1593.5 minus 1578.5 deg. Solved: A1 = 367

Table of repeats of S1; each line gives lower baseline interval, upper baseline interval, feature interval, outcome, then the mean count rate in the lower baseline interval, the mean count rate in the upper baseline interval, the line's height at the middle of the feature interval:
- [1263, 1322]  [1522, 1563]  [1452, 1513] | -4.0 deg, 355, 284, 301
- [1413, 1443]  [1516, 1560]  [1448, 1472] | 1.3 deg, 410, 278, 372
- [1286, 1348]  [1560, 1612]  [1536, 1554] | 3.6 deg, 340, 369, 365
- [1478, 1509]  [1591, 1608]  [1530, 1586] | 3.3 deg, 307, 370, 345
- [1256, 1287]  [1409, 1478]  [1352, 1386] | 2.6 deg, 370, 377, 374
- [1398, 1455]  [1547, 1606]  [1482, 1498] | 3.7 deg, 391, 362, 379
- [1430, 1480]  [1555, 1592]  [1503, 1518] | 2.1 deg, 378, 366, 372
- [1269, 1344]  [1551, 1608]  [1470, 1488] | 3.1 deg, 347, 365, 358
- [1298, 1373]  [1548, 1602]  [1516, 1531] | 4.5 deg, 337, 362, 357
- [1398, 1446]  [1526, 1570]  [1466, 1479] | 1.4 deg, 393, 302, 356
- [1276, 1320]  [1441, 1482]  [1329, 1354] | 1.2 deg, 351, 351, 351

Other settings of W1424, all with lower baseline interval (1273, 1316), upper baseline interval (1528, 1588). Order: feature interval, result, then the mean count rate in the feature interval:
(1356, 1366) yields 0.2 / 340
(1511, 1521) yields 1.1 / 294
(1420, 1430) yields -1.3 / 383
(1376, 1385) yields -0.2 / 353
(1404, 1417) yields -0.4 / 353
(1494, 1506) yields 0.2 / 326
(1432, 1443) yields -4.1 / 463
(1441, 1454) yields -2.4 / 398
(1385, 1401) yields -0.5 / 354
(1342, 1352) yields 0.4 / 335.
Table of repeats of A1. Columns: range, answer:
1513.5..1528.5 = 265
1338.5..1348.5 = 332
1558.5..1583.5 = 368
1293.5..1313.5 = 349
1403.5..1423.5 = 355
